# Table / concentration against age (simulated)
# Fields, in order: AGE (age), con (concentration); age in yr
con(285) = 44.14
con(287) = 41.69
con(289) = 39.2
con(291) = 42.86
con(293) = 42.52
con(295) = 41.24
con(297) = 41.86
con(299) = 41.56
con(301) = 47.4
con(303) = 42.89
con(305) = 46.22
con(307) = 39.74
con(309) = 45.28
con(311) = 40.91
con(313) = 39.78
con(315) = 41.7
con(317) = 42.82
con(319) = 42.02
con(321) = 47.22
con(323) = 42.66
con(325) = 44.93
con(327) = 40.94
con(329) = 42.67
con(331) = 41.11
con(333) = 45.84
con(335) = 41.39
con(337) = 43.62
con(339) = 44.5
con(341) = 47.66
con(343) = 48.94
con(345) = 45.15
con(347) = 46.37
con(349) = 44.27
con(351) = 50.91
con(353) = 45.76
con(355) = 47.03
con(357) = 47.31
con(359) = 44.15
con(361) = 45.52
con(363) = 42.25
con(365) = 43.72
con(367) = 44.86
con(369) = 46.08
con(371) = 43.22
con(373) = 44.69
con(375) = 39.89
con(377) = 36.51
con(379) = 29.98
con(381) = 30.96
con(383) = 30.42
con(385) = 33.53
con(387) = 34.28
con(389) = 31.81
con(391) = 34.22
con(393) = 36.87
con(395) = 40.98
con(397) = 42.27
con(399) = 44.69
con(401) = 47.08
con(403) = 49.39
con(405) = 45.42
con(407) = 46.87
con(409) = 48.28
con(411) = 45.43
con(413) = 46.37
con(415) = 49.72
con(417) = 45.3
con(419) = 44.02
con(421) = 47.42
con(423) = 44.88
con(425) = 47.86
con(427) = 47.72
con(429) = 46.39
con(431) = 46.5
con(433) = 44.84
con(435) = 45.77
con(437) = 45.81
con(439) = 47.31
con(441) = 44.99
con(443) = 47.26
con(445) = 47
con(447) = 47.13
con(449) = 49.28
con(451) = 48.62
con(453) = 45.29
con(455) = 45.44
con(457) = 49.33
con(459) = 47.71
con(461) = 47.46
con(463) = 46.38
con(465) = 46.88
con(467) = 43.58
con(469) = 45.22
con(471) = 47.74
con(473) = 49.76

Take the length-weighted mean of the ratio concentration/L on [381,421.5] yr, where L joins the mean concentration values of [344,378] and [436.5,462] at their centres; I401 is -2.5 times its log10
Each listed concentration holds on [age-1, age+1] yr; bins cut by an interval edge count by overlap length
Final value 0.10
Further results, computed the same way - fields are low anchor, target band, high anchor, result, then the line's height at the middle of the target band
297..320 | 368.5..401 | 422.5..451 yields 0.19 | 45.1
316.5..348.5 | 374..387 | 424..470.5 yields 0.32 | 45.3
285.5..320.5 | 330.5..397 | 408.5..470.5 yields 0.07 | 44.3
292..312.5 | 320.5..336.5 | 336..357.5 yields 0.04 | 45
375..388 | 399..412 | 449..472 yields -0.25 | 37.3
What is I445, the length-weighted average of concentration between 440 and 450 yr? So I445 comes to 47.1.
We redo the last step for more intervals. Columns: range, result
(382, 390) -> 32.5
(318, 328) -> 43.6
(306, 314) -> 41.4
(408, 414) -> 46.7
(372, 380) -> 37.8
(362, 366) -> 43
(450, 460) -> 47.3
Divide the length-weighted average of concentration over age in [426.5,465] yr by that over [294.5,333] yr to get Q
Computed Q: 1.1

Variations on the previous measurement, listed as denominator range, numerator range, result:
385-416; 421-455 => 1.09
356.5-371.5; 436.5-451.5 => 1.06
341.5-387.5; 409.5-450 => 1.11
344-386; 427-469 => 1.11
